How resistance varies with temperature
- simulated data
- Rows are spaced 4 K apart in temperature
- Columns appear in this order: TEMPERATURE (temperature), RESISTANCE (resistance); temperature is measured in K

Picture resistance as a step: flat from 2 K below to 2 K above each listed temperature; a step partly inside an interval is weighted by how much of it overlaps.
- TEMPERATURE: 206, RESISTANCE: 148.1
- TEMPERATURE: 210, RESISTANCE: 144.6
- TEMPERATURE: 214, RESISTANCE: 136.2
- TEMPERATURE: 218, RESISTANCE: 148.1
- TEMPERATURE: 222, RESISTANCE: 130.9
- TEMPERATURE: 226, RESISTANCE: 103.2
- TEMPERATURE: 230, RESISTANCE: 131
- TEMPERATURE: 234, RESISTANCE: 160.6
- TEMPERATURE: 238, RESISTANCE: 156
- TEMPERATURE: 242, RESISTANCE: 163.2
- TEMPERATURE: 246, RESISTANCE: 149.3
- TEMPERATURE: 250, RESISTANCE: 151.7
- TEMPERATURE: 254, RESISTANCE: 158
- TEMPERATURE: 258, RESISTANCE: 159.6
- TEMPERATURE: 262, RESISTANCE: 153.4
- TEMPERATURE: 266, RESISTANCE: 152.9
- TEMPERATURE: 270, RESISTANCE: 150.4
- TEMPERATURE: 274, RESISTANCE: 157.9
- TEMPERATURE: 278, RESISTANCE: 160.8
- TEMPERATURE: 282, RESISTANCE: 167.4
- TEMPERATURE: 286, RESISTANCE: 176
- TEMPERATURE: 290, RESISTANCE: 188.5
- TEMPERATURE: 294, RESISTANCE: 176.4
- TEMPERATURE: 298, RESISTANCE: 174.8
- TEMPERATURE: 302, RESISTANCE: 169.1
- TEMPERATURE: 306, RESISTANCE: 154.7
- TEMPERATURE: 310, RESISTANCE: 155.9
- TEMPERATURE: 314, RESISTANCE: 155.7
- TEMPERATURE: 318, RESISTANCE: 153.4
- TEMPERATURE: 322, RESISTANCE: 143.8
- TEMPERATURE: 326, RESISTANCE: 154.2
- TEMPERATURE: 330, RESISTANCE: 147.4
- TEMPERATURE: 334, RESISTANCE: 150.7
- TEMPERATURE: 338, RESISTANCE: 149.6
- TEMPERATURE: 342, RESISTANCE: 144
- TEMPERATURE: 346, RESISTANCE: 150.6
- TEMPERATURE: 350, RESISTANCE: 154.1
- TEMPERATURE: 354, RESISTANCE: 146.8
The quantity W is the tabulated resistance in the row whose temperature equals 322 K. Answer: 143.8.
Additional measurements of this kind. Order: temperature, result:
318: 153.4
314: 155.7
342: 144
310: 155.9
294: 176.4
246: 149.3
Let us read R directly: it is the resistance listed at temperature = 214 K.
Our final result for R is 136.2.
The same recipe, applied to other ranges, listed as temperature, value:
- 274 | 157.9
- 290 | 188.5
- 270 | 150.4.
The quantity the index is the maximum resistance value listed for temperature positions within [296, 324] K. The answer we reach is 174.8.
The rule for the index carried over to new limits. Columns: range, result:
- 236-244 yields 163.2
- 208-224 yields 148.1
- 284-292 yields 188.5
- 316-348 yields 154.2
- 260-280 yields 160.8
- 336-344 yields 149.6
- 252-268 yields 159.6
